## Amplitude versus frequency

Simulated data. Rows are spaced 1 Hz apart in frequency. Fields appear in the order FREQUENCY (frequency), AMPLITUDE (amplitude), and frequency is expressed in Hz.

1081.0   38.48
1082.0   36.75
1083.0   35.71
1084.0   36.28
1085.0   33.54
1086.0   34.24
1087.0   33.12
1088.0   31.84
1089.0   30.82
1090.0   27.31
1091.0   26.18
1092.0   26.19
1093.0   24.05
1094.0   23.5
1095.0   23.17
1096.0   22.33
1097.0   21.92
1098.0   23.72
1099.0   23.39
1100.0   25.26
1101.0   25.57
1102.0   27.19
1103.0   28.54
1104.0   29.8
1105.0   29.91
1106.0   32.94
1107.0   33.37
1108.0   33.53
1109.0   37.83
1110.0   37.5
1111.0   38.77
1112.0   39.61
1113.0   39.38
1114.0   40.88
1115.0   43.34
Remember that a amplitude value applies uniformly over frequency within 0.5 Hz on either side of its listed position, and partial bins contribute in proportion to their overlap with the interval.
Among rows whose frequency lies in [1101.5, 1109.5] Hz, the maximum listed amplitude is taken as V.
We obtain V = 37.83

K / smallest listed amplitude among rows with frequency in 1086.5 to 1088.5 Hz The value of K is 31.84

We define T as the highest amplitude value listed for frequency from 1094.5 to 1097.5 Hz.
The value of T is 23.17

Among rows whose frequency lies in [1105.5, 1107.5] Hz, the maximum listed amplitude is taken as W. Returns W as 33.37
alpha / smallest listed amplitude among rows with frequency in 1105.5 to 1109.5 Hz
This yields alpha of 32.94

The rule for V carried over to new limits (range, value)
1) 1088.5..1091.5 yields 30.82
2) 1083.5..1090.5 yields 36.28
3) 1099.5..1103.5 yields 28.54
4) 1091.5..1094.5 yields 26.19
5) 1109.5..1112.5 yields 39.61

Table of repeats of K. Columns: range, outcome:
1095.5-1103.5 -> 21.92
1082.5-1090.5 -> 27.31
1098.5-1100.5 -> 23.39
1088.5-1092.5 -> 26.18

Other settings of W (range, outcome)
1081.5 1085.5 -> 36.75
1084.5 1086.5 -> 34.24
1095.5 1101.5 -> 25.57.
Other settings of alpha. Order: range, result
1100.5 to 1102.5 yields 25.57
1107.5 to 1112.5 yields 33.53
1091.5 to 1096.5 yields 22.33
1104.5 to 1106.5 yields 29.91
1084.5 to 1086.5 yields 33.54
